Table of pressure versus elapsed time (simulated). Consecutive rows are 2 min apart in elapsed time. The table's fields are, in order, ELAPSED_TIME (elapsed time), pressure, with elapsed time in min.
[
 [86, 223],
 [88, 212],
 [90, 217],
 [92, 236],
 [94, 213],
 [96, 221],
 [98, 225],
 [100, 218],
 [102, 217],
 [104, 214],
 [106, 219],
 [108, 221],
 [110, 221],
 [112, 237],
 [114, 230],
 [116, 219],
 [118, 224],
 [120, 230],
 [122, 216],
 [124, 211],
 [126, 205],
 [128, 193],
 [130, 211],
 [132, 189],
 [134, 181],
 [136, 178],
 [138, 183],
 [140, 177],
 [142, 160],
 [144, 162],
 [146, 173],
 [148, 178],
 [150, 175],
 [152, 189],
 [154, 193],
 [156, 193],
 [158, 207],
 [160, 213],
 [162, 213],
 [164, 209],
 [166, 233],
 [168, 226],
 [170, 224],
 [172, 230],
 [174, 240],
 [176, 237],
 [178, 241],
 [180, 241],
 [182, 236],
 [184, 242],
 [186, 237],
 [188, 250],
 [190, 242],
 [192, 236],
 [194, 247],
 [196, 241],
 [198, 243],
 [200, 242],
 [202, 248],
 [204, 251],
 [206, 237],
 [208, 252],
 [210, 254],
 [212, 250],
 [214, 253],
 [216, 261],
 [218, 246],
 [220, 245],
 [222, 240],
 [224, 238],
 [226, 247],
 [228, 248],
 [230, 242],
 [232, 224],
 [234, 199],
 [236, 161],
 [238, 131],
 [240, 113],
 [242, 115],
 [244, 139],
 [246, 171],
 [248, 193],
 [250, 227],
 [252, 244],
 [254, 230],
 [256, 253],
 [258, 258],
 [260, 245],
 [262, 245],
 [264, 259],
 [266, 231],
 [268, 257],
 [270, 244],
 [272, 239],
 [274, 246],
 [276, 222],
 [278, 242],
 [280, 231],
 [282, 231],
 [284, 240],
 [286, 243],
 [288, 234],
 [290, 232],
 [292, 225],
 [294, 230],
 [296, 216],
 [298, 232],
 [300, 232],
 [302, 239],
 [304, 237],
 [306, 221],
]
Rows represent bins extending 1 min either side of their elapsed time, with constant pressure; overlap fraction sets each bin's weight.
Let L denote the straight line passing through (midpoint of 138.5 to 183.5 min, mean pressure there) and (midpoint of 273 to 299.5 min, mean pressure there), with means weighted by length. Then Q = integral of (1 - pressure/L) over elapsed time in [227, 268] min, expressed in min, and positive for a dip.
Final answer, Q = 3.1 min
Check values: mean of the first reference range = 207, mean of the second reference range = 233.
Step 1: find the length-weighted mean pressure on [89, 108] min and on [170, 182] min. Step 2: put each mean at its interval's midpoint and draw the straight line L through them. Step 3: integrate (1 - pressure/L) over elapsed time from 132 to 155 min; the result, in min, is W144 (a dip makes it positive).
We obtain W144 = 5.2 min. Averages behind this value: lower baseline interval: 220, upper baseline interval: 236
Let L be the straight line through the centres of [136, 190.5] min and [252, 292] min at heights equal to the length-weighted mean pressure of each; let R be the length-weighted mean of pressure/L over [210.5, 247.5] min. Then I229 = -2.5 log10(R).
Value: 0.10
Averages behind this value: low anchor 210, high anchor 241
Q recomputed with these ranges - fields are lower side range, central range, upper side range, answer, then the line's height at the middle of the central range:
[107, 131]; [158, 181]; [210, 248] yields -1.5 min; 213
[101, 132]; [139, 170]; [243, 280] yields 3.7 min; 220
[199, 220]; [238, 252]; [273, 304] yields 4.5 min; 242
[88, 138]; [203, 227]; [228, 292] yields -3.4 min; 217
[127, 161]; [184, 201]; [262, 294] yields -3.1 min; 205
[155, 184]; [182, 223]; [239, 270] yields -4.7 min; 220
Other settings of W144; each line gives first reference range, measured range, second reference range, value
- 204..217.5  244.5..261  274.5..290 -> 1.12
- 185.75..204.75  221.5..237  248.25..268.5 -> 1.20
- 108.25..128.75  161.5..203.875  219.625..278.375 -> -3.55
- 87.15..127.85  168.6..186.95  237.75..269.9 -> -1.82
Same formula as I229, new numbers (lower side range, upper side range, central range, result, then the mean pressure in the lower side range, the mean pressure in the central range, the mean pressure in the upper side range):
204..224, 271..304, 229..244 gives 0.41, 248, 167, 233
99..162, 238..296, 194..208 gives -0.16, 201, 244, 221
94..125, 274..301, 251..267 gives -0.07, 221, 246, 232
